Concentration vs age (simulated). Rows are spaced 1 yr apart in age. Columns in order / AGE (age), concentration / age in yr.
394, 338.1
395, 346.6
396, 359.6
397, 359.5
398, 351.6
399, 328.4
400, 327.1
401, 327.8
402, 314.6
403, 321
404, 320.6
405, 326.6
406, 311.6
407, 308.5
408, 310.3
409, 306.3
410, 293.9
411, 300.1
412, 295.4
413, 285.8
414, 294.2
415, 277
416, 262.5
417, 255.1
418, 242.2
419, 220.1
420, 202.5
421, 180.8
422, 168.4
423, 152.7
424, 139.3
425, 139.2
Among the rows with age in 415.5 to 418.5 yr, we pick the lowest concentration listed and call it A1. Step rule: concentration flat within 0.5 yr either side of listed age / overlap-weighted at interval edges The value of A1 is 242.2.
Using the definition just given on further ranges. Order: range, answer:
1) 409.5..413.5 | 285.8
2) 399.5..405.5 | 314.6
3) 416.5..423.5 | 152.7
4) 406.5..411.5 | 293.9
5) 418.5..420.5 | 202.5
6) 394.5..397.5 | 346.6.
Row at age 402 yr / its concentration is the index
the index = 314.6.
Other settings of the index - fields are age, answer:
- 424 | 139.3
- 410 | 293.9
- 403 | 321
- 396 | 359.6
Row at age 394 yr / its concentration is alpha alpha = 338.1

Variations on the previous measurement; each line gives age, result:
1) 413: 285.8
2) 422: 168.4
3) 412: 295.4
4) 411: 300.1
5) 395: 346.6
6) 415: 277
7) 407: 308.5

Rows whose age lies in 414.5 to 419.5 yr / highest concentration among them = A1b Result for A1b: 277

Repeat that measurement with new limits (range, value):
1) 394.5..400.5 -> 359.6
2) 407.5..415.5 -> 310.3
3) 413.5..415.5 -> 294.2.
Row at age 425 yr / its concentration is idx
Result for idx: 139.2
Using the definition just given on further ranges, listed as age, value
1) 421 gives 180.8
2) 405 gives 326.6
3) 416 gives 262.5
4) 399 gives 328.4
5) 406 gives 311.6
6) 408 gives 310.3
